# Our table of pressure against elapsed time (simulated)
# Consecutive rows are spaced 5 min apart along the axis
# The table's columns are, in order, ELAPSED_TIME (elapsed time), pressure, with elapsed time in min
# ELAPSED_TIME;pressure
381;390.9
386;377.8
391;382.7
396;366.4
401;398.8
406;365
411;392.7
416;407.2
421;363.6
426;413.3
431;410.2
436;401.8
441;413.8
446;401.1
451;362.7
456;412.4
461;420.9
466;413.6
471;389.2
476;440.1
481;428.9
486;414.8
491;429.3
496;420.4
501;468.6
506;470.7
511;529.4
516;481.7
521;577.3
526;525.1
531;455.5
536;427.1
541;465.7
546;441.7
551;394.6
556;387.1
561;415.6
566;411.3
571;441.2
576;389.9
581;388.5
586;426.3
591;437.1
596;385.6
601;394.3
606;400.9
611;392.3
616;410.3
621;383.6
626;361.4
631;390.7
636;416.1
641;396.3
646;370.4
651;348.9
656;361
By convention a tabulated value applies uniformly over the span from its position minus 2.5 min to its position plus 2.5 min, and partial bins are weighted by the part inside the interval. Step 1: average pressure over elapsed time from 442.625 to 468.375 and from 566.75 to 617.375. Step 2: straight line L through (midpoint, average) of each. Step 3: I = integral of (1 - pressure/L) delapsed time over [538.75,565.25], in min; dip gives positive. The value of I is -0.9 min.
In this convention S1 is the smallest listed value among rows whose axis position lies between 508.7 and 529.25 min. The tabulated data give 481.7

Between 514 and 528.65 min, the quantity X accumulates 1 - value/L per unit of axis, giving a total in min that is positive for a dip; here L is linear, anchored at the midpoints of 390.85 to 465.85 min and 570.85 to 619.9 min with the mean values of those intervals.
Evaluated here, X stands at -4.7 min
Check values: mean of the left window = 395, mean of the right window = 404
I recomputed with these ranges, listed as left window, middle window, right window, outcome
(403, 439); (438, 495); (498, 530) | 4.6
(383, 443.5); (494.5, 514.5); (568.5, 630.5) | -4.0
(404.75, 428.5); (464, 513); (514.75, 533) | 3.4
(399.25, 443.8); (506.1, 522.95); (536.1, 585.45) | -4.5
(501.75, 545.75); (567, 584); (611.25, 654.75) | 1.2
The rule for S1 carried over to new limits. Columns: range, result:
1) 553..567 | 387.1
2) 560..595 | 388.5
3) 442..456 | 362.7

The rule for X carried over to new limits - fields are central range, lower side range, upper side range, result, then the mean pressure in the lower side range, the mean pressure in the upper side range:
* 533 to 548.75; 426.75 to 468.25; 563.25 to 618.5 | -1.5 min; 405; 407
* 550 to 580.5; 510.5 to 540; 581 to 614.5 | 2.7 min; 496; 405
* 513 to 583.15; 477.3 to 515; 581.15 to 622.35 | -2.4 min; 453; 403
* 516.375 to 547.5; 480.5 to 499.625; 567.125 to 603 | -4.8 min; 425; 409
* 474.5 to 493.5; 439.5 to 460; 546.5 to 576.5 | -1.2 min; 398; 410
